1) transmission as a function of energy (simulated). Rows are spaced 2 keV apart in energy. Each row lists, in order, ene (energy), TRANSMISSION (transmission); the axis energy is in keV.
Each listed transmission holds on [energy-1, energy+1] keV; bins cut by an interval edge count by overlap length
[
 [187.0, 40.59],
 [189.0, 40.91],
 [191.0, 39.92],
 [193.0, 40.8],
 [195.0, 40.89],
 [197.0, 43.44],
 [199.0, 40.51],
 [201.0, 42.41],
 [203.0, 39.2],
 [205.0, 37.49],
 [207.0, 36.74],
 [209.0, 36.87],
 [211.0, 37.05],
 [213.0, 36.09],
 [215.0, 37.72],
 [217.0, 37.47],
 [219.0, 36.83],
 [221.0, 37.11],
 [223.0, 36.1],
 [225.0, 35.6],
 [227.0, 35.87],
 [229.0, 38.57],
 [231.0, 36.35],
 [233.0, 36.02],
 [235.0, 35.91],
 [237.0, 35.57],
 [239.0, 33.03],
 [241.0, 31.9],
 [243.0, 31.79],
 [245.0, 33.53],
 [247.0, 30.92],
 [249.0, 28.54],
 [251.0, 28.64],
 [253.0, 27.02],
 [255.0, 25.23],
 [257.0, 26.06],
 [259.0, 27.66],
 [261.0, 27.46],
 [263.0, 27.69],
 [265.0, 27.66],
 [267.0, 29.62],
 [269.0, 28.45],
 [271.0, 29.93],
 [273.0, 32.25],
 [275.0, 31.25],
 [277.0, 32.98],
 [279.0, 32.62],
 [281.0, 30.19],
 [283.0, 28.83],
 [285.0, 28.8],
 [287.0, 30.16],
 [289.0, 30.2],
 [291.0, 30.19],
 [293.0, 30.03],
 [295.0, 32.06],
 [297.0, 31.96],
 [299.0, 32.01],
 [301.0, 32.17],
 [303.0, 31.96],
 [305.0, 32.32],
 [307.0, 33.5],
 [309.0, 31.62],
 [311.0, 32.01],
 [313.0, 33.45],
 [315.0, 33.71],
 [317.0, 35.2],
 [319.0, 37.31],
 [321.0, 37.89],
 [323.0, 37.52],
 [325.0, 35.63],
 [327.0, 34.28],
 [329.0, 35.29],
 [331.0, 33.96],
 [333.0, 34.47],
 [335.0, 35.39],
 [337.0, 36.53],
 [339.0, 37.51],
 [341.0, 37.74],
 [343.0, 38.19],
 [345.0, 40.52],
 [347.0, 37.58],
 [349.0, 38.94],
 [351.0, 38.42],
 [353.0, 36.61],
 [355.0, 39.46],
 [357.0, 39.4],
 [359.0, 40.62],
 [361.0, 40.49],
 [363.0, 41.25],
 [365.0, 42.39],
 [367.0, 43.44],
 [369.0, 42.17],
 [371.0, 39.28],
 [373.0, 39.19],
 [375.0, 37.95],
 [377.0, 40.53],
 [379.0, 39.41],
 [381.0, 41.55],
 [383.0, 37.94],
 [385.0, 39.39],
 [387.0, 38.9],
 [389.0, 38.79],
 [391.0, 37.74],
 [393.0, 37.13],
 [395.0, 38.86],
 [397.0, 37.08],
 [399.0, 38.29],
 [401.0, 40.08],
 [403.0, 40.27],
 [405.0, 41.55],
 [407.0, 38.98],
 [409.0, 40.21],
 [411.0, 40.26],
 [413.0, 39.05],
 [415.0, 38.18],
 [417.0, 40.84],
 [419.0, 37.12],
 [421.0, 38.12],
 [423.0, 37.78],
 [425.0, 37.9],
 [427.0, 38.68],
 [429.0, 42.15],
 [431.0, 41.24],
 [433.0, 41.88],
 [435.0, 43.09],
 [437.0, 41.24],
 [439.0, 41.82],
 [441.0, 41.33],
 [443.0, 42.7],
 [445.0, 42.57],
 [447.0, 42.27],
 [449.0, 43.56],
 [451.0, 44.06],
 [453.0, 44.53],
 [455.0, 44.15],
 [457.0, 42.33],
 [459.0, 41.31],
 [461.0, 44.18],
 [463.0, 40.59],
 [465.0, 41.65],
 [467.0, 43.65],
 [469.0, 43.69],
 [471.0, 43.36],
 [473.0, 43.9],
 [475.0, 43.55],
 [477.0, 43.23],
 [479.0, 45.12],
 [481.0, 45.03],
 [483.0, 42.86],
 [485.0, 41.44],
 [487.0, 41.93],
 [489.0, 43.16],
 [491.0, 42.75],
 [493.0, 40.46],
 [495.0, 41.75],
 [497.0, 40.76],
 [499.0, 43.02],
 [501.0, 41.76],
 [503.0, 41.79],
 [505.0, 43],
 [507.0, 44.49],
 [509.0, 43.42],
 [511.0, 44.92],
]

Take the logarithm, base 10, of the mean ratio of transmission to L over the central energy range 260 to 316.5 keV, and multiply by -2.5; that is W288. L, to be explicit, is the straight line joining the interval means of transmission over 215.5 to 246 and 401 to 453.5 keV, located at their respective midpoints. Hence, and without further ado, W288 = 0.20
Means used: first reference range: 35.5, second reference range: 40.8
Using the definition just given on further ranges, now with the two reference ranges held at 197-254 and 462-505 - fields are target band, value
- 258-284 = 0.23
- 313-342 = 0.07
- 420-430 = 0.06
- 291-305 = 0.19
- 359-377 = -0.03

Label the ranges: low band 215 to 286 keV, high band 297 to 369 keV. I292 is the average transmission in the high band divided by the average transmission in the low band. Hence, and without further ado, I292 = 1.1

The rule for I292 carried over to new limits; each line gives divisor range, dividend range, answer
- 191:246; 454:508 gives 1.15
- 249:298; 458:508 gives 1.45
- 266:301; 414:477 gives 1.36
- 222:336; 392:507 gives 1.29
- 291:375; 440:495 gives 1.18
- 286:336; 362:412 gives 1.19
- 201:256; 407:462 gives 1.19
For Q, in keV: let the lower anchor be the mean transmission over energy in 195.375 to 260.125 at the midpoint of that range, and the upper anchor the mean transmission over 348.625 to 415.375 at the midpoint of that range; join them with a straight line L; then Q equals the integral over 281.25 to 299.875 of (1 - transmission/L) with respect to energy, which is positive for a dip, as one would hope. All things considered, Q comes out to 3.2 keV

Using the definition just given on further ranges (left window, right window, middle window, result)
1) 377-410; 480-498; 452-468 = -0.6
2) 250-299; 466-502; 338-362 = -3.1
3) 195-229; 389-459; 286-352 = 8.0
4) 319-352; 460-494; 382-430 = 1.1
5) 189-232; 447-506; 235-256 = 4.3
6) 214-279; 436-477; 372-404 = 0.3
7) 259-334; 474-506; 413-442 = -0.6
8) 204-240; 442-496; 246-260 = 3.6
